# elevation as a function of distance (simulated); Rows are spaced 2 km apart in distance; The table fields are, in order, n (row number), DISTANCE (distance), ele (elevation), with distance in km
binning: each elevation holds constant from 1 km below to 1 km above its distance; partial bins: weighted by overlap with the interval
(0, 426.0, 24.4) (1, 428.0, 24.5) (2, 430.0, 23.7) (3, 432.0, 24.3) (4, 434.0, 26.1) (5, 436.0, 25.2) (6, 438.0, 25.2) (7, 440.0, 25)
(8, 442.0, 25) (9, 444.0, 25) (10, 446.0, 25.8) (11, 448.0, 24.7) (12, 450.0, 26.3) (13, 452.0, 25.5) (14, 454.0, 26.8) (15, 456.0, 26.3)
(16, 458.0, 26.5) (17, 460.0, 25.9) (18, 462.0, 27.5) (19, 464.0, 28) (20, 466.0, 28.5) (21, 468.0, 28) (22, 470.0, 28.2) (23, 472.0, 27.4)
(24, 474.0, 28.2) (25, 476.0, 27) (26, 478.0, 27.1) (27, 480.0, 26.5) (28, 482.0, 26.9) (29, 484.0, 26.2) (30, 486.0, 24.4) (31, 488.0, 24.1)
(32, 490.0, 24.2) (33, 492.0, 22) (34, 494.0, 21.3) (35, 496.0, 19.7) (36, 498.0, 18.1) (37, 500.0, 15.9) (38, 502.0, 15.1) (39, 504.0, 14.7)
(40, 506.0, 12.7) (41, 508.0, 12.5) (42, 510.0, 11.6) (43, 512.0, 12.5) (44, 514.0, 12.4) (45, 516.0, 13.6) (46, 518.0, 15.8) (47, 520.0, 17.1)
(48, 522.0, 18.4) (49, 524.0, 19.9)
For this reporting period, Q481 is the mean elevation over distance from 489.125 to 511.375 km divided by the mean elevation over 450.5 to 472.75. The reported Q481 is 0.6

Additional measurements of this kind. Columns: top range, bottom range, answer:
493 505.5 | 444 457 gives 0.67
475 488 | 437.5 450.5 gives 1.04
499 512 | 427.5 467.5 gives 0.53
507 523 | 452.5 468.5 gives 0.53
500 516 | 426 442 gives 0.53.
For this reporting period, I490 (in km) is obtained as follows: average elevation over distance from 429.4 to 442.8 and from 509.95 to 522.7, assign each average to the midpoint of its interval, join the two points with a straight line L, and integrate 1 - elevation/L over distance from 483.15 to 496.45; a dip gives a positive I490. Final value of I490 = -3.8 km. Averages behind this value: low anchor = 25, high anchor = 14.6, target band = 23.2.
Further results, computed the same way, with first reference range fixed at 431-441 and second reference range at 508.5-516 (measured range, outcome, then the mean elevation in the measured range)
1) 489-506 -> -4.0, 18.5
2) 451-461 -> -2.0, 26.2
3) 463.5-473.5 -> -4.2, 28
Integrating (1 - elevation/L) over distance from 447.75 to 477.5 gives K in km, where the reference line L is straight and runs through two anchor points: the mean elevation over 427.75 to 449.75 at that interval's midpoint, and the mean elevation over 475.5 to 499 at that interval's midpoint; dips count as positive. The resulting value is -3.2 km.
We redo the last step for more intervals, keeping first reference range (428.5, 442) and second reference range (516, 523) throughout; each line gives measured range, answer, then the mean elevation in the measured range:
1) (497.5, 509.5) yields 2.4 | 14.6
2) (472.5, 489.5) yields -4.9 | 26.3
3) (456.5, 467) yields -2.3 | 27.2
